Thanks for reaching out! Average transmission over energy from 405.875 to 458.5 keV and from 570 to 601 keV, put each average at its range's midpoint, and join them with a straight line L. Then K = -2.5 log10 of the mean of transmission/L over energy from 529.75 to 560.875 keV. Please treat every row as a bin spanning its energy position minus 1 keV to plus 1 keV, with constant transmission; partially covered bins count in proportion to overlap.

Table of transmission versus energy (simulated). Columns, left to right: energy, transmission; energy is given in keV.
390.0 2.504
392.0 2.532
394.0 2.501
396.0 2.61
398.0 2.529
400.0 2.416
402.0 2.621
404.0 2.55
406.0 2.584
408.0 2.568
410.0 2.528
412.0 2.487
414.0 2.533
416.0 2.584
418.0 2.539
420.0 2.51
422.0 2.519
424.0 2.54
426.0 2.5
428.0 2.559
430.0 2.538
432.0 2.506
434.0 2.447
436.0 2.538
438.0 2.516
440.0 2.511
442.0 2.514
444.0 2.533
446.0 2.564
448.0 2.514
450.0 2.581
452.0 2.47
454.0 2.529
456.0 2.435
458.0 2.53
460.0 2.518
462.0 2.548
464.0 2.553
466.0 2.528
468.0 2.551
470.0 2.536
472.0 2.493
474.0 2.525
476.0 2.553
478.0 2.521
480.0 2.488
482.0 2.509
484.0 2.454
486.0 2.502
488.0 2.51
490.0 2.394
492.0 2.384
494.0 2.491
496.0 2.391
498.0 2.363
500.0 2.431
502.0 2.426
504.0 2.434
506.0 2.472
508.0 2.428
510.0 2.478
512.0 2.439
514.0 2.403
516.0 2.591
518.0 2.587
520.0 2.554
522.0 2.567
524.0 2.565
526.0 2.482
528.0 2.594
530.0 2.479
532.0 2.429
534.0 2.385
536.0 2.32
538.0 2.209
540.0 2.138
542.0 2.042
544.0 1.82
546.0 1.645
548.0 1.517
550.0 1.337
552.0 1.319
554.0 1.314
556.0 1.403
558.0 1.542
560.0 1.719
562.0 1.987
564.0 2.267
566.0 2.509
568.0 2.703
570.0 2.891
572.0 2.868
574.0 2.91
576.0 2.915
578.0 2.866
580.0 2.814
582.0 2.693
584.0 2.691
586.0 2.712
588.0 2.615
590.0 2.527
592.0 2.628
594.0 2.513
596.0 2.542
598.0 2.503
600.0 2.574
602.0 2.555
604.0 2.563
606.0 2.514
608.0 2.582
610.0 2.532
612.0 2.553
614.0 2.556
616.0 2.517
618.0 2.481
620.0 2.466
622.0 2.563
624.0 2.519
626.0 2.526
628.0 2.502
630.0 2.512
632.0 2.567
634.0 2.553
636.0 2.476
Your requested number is 0.40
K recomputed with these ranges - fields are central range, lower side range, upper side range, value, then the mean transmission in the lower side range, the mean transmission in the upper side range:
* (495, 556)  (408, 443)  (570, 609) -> 0.17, 2.52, 2.67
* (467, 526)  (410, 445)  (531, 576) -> -0.09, 2.52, 2.08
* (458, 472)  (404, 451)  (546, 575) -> -0.07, 2.53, 2.01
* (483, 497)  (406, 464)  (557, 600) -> 0.04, 2.53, 2.54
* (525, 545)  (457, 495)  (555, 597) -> 0.09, 2.5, 2.49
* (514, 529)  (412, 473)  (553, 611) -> -0.03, 2.52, 2.46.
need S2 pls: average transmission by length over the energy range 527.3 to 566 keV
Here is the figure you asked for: 1.93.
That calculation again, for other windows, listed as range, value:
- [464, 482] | 2.53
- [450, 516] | 2.48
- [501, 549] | 2.33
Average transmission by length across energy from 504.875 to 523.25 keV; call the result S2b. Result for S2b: 2.5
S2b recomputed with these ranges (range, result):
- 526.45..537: 2.44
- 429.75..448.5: 2.52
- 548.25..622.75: 2.4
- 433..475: 2.52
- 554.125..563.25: 1.65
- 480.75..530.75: 2.48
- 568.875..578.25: 2.89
